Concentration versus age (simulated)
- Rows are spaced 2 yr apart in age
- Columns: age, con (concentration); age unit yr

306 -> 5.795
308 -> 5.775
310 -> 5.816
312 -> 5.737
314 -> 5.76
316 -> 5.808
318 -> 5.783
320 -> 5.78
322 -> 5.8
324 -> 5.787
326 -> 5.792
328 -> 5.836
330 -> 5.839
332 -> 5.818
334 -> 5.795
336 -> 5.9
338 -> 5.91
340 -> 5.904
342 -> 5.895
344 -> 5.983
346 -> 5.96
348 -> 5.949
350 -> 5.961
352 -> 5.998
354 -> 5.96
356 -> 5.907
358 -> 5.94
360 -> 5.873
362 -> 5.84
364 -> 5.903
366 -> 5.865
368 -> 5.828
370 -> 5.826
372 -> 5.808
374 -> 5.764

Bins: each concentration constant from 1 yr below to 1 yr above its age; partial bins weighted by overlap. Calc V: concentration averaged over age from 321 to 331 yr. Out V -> 5.81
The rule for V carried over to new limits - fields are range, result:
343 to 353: 5.97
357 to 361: 5.91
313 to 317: 5.78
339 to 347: 5.94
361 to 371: 5.85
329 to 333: 5.83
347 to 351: 5.96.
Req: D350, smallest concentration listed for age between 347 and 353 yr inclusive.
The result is 5.949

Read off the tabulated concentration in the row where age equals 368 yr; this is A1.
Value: 5.828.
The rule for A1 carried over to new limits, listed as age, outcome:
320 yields 5.78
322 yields 5.8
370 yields 5.826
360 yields 5.873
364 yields 5.903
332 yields 5.818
